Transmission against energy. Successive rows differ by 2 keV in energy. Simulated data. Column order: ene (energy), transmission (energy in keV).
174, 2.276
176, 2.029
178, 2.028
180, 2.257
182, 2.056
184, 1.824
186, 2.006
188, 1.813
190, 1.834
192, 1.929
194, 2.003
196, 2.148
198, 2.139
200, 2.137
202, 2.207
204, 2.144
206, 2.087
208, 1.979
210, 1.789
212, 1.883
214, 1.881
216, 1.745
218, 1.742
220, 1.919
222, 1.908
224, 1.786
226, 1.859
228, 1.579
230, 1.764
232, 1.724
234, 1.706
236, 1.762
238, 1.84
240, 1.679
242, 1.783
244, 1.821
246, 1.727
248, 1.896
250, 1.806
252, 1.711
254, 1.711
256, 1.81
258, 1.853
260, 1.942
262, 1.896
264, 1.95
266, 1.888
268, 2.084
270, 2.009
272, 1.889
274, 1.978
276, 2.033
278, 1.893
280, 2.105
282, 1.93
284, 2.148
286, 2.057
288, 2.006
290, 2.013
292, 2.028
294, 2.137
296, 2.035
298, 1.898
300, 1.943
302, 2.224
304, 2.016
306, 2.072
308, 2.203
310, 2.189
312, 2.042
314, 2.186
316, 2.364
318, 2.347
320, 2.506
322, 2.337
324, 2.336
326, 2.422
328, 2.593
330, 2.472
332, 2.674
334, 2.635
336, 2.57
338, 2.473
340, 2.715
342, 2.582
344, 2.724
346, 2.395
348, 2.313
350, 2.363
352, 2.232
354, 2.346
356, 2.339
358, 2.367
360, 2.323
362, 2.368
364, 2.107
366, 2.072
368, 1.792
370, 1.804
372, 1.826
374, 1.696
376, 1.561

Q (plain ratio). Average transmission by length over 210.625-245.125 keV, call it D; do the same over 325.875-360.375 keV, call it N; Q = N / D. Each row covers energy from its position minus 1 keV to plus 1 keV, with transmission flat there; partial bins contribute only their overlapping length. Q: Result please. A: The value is 1.39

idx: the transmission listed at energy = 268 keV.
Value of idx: 2.084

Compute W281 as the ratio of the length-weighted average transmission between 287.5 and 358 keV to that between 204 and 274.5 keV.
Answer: 1.3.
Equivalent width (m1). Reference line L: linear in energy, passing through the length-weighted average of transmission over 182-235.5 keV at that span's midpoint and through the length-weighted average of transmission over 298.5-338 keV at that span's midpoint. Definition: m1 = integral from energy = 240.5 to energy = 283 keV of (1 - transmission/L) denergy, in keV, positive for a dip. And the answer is 4.4 keV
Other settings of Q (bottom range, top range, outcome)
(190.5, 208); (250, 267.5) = 0.89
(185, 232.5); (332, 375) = 1.20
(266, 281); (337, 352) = 1.25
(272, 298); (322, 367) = 1.20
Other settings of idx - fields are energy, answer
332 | 2.674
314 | 2.186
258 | 1.853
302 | 2.224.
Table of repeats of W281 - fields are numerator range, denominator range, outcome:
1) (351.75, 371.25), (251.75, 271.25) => 1.15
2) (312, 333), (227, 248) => 1.38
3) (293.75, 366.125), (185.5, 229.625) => 1.21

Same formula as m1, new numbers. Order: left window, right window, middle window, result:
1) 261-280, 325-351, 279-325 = 1.95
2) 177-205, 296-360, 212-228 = 2.14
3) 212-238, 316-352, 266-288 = 1.18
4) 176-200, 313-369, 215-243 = 4.52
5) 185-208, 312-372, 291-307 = 1.54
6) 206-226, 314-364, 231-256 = 2.81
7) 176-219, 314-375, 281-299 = 1.44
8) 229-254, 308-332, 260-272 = -0.05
